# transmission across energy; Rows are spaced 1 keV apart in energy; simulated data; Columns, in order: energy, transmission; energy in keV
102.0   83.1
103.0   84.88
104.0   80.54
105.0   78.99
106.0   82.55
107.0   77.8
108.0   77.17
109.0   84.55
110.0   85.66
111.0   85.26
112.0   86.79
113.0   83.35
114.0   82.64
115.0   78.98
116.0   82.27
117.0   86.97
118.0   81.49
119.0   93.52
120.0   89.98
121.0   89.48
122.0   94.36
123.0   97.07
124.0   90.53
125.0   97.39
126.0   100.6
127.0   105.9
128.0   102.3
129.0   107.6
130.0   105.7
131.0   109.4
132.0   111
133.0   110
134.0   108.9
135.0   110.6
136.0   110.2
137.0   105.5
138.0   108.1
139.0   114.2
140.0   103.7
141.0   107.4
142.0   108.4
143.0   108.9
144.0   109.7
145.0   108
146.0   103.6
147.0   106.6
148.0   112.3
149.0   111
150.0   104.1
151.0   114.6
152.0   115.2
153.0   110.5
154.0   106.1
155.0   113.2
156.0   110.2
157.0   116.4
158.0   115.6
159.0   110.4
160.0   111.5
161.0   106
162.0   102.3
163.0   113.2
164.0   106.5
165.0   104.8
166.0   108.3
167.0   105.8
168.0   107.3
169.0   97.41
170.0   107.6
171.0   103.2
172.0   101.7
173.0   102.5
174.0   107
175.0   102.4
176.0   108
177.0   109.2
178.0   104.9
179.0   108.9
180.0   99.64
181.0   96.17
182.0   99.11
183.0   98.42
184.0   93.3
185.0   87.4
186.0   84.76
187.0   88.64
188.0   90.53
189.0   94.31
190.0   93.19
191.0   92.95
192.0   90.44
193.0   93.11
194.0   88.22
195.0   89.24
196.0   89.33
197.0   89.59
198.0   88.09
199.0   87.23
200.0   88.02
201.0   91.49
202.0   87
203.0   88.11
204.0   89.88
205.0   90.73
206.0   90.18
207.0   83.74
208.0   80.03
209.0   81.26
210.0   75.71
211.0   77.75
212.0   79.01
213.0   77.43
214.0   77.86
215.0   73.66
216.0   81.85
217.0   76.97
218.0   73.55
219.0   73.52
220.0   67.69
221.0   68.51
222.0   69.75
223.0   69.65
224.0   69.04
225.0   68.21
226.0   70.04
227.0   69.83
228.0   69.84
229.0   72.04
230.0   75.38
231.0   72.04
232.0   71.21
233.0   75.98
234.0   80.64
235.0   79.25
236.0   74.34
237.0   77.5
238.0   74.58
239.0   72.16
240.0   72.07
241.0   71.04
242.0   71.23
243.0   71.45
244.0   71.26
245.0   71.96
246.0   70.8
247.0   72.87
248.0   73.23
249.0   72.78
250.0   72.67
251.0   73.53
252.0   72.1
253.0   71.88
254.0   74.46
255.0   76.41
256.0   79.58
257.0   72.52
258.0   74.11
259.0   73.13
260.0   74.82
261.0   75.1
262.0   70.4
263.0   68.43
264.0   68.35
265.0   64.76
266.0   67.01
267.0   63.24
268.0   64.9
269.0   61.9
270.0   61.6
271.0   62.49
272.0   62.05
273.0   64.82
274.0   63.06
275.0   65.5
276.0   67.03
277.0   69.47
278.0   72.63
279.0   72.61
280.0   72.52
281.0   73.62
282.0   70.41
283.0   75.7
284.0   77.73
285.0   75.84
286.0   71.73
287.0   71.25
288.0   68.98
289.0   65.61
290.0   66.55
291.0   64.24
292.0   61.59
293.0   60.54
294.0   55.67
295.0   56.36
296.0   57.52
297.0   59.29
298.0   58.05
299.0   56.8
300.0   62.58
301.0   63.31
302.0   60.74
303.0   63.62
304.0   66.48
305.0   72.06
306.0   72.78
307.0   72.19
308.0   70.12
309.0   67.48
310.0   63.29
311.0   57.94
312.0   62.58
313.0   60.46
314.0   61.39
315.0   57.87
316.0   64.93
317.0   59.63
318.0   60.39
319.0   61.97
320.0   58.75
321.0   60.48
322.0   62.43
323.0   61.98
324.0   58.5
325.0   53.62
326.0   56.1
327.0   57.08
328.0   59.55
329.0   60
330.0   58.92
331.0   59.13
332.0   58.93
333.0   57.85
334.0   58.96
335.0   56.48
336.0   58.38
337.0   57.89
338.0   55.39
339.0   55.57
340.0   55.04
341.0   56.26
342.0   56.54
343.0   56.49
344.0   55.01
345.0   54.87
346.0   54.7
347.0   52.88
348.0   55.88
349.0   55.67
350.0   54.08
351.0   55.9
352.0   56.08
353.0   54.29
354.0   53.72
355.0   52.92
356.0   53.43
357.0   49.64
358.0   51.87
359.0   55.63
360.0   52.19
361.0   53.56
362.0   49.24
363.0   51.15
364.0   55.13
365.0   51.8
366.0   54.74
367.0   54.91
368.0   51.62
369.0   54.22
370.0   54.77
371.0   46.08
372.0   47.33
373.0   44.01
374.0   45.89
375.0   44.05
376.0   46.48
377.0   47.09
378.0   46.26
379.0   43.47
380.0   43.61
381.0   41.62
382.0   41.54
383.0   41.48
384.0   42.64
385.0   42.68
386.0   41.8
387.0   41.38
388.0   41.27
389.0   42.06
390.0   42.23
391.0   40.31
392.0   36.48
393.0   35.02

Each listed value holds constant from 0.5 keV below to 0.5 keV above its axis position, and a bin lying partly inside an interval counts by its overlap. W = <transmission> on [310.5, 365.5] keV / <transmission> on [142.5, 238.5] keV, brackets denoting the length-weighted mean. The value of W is 0.6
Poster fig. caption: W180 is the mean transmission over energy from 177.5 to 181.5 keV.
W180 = 102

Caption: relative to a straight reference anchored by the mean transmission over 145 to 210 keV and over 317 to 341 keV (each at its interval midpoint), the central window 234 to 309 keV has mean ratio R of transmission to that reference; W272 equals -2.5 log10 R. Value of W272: 0.07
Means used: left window 99.5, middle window 69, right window 58.4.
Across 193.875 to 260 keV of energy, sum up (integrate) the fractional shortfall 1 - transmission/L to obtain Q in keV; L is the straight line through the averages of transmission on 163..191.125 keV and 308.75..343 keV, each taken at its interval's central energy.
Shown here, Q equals 7.4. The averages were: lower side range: 100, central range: 76.8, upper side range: 59.1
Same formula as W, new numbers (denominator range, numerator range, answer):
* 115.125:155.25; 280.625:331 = 0.61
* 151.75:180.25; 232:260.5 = 0.69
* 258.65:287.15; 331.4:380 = 0.77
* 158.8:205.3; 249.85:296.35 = 0.70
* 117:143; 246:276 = 0.68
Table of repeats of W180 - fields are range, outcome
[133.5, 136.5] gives 110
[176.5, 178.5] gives 107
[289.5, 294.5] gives 61.7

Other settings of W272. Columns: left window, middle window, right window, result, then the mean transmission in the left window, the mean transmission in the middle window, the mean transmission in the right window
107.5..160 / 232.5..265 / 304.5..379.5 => 0.046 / 102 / 73.3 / 56.2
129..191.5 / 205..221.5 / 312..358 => 0.167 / 105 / 77.8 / 57.2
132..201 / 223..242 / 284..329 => 0.154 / 103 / 72.9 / 62.9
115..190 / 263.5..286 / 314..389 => 0.065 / 103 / 68.1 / 53.1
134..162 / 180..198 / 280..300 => 0.059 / 110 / 91.8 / 65.8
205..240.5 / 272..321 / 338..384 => -0.048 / 75.1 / 65.2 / 51.3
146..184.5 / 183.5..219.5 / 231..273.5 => 0.079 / 107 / 85.5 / 71.3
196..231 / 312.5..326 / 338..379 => -0.010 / 78.7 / 60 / 52.4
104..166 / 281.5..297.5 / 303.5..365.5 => 0.026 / 101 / 66.2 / 58.1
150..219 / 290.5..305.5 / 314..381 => 0.097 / 95.9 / 61.3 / 54.5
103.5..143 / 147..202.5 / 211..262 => -0.181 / 95.5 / 101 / 73.4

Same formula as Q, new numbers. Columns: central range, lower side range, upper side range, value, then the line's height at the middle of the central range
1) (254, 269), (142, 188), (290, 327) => 1.1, 76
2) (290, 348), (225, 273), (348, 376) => -0.7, 59.3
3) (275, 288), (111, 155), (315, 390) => -0.7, 68.7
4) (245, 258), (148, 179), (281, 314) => 1.0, 80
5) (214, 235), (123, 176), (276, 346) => 3.3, 86.5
